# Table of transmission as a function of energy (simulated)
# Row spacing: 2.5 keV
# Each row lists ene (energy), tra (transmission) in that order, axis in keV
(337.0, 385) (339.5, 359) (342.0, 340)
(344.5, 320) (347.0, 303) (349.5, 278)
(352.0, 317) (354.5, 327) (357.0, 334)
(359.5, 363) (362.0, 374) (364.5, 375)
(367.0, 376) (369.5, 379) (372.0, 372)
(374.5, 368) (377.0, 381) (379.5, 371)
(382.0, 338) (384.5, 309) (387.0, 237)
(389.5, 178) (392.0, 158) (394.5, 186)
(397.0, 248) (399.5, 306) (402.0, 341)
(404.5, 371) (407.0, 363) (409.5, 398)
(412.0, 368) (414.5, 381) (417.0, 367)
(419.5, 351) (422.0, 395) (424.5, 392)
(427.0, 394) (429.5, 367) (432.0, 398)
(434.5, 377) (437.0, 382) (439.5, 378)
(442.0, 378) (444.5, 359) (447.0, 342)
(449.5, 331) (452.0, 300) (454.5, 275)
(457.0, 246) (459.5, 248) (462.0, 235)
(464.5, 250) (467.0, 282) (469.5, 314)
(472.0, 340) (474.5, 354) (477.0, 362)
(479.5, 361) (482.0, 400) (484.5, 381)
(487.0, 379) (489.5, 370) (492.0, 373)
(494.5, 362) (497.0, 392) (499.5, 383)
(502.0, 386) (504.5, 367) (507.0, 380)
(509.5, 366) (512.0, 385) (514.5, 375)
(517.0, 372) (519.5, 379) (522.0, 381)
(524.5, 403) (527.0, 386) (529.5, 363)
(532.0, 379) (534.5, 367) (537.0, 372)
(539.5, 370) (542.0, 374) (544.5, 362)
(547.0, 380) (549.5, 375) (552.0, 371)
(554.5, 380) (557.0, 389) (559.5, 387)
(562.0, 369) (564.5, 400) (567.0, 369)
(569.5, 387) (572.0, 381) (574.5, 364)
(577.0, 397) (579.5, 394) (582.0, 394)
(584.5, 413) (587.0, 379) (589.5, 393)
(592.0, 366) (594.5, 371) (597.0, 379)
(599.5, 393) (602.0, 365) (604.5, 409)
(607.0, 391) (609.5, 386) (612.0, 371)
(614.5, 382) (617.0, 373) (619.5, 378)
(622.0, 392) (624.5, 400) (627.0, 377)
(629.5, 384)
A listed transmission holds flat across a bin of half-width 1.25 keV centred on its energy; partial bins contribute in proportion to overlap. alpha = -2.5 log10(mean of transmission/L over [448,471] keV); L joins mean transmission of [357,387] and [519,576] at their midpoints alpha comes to 0.31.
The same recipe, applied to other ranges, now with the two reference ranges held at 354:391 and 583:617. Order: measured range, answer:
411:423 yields -0.08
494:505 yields -0.05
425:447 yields -0.08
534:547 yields 0.01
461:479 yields 0.16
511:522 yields -0.03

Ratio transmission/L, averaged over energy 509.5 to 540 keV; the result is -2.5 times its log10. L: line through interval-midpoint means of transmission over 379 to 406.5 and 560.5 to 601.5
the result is -0.08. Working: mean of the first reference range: 276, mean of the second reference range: 384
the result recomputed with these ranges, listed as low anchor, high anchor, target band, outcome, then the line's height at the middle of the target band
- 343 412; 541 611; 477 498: -0.06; 356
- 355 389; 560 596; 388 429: 0.09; 354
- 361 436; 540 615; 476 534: -0.04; 365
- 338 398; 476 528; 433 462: 0.09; 353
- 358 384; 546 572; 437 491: 0.14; 374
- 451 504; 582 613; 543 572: -0.03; 368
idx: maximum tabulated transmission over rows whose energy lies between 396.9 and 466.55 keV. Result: 398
